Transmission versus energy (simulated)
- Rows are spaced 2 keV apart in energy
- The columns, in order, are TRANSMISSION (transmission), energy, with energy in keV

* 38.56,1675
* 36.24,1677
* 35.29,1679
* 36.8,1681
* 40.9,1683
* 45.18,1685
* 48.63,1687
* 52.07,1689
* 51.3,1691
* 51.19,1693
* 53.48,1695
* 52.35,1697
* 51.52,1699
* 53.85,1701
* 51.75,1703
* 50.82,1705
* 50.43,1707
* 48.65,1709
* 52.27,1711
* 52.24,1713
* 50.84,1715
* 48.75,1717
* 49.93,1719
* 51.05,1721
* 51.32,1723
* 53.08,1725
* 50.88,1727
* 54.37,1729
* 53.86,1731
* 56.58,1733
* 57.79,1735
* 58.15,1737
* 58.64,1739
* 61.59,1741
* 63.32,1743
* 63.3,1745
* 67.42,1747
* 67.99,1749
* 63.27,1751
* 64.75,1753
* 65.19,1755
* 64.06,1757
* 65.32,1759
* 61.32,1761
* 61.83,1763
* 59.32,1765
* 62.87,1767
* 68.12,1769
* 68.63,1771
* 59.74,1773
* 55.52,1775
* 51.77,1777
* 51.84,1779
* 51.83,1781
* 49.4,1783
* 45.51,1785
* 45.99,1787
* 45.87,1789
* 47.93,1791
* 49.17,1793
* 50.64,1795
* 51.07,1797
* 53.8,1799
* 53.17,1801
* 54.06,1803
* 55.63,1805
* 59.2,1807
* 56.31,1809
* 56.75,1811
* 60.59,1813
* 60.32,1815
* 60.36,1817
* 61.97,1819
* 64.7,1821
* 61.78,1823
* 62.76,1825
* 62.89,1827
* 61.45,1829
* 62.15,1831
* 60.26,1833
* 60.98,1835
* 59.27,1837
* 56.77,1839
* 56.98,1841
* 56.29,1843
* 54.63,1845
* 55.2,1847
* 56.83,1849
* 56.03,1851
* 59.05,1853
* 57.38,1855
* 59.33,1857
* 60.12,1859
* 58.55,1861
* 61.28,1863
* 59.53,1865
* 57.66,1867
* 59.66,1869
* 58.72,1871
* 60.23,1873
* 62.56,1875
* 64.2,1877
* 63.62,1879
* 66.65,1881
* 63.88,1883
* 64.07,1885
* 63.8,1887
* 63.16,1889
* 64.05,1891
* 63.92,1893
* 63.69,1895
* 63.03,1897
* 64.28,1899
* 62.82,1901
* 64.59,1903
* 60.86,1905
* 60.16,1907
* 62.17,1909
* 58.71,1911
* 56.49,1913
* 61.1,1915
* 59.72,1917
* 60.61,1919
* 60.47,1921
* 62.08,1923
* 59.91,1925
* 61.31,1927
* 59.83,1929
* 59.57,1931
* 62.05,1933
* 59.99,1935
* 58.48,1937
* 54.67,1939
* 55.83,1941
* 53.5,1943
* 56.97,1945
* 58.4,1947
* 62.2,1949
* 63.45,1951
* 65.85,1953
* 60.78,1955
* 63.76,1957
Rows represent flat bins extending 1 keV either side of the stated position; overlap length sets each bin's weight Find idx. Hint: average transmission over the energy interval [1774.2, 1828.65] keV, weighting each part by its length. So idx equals 54.9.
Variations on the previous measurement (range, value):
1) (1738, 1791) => 59.2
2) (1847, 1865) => 58.4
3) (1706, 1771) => 58.2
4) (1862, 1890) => 62.1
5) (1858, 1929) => 61.6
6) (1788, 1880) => 58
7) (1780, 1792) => 47.8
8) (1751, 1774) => 63.7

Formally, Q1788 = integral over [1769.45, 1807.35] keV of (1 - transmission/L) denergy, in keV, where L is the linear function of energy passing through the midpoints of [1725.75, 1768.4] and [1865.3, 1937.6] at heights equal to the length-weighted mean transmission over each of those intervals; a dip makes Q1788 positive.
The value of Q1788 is 5.21 keV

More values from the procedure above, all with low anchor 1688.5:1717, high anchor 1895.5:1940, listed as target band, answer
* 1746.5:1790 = -3.74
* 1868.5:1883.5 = -0.92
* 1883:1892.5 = -0.71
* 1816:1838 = -1.90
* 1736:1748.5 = -2.14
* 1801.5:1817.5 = -0.47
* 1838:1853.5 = 0.32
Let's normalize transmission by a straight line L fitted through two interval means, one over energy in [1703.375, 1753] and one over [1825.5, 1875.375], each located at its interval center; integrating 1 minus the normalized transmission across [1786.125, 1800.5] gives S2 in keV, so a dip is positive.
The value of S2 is 2.0 keV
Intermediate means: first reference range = 55.8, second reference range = 58.9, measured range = 49.4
